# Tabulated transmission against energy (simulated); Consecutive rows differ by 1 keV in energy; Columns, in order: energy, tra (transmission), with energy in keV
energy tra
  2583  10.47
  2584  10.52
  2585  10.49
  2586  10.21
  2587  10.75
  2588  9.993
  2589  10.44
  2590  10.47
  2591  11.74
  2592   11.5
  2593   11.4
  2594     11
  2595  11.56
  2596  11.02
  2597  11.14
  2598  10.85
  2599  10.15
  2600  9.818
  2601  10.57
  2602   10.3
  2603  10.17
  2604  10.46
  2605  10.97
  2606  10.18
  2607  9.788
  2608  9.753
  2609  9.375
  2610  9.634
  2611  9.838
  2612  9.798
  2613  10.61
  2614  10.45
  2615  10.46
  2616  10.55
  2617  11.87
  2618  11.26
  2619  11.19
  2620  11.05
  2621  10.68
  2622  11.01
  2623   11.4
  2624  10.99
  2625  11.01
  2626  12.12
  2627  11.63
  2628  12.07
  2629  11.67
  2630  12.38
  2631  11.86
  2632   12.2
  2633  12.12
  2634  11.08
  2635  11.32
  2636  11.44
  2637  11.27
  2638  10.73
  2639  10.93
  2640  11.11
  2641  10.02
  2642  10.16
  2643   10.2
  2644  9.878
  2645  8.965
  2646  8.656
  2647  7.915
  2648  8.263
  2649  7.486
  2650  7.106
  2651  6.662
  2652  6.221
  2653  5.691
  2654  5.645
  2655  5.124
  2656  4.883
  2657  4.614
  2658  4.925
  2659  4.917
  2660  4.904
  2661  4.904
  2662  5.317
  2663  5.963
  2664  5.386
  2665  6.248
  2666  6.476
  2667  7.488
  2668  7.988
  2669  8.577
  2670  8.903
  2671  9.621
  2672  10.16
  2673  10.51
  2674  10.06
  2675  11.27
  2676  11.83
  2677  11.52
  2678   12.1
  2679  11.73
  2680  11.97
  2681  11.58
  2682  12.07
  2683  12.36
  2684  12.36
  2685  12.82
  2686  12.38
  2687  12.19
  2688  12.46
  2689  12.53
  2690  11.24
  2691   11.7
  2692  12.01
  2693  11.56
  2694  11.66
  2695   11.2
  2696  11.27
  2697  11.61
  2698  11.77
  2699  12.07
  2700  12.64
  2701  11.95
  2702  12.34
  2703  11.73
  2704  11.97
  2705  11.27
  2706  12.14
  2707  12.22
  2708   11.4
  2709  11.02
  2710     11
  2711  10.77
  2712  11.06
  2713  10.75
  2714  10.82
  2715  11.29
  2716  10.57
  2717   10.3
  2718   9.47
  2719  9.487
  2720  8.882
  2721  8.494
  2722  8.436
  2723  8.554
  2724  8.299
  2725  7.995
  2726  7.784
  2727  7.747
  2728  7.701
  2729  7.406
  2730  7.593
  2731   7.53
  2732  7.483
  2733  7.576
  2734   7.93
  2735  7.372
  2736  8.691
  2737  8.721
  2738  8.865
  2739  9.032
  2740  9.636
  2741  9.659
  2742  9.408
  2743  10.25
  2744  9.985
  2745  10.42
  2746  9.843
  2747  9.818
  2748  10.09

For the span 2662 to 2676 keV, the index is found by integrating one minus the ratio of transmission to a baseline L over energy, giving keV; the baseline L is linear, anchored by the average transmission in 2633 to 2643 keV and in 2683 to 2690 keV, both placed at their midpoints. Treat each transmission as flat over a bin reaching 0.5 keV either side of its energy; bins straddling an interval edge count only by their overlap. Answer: 4.1 keV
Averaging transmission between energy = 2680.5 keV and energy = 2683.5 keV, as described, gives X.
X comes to 12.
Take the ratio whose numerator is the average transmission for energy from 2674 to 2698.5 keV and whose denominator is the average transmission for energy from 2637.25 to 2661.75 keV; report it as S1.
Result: 1.58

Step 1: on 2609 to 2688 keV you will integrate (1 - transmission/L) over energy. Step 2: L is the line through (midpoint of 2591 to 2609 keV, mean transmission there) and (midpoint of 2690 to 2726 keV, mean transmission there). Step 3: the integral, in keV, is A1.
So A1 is 7.8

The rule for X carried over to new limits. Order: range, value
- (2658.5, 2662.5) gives 5.01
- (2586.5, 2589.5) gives 10.4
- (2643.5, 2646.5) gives 9.17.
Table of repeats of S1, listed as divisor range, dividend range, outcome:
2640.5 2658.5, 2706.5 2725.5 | 1.37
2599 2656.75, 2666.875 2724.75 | 1.10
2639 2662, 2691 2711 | 1.62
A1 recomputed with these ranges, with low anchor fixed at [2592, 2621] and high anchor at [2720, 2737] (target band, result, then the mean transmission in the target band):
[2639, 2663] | 6.2 keV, 7.17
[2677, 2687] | -3.5 keV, 12.1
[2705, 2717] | -4.0 keV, 11.2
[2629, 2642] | -1.8 keV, 11.3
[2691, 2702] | -4.0 keV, 11.8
